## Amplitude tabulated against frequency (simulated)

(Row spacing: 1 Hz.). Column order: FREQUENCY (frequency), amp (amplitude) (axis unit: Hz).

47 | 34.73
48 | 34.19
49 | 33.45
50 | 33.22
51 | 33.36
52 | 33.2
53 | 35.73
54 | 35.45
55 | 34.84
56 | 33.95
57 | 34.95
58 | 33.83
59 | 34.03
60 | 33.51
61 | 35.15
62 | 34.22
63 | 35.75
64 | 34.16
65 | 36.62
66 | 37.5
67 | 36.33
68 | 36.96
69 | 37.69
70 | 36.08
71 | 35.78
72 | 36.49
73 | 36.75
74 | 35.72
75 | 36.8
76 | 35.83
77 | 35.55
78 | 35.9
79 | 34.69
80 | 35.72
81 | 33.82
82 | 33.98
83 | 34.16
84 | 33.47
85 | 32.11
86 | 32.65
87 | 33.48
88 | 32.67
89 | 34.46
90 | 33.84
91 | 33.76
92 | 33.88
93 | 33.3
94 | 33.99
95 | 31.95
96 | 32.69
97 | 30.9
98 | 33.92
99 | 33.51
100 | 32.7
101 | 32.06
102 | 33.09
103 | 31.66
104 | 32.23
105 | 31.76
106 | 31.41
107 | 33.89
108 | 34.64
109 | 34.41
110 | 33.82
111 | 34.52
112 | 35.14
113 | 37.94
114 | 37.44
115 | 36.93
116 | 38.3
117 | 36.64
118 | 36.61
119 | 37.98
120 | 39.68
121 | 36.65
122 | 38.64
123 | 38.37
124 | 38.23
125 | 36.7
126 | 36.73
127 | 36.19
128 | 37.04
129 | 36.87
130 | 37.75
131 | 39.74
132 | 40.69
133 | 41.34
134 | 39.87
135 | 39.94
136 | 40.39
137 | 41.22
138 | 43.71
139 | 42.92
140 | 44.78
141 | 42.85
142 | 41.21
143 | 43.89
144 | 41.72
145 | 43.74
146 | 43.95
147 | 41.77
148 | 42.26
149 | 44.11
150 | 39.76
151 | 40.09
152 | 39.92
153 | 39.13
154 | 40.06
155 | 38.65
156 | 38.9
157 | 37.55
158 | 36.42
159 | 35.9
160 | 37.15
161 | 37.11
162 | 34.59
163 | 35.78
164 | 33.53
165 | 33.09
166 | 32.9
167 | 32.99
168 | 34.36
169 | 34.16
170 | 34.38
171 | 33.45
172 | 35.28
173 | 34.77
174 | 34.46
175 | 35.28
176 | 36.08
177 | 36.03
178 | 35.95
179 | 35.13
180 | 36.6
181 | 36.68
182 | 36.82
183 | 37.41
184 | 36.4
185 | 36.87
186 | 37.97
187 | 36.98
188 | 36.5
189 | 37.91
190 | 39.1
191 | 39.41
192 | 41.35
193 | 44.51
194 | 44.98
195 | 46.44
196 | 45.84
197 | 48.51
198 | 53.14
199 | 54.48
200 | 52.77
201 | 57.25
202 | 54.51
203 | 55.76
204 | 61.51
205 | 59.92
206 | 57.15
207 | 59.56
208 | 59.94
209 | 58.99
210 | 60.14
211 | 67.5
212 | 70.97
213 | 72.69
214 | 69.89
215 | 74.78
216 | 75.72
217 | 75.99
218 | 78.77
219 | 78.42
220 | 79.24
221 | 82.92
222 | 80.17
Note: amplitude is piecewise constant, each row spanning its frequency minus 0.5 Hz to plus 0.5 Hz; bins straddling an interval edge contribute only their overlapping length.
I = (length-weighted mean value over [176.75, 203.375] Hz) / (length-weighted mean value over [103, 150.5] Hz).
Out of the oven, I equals 1.11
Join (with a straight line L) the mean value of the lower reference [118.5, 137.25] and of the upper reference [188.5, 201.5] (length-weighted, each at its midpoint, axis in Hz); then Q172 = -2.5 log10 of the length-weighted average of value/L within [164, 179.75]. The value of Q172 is 0.26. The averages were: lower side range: 38.6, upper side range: 46.6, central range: 34.6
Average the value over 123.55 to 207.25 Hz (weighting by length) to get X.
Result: 40.8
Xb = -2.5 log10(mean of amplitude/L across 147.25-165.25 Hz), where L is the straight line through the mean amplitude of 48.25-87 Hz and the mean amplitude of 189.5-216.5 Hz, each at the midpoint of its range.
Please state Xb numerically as 0.27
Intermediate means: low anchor 35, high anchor 56.5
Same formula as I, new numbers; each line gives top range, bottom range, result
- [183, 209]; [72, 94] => 1.39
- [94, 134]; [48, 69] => 1.02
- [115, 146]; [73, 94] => 1.16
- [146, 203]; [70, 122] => 1.14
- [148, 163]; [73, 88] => 1.12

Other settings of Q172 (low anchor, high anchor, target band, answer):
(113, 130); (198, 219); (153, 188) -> 0.41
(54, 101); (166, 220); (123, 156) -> 0.05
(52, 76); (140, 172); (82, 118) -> 0.09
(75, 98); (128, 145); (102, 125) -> 0.06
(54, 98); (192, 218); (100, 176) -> 0.23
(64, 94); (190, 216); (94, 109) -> 0.19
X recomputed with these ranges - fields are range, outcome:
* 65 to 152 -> 36.8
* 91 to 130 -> 35.1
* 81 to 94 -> 33.5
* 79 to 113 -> 33.4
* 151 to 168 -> 36.5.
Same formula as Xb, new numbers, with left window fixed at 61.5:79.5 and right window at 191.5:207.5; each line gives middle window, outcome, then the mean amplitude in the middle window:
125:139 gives 0.12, 39.4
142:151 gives 0.08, 42.4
